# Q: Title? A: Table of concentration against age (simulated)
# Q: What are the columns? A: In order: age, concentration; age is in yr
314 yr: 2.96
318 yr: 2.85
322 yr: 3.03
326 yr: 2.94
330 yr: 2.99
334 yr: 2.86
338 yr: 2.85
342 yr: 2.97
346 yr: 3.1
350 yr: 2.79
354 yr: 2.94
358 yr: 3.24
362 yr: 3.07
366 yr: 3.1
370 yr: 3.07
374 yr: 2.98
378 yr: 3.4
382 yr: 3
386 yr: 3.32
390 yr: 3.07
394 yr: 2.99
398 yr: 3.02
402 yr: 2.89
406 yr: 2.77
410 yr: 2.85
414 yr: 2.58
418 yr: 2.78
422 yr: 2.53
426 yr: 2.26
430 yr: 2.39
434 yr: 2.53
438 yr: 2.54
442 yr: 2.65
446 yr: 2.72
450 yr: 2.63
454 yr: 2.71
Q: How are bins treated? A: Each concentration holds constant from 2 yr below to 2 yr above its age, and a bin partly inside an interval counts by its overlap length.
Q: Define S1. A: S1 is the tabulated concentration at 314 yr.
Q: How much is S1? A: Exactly 2.96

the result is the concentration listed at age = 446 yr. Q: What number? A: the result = 2.72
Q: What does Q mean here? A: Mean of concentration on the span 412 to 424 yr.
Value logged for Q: 2.63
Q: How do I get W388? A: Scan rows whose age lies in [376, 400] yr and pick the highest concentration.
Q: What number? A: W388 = 3.4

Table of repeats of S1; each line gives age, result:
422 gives 2.53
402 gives 2.89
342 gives 2.97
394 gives 2.99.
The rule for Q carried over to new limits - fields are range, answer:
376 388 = 3.24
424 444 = 2.47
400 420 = 2.77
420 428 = 2.39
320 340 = 2.93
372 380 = 3.19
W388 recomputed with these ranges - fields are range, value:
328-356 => 3.1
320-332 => 3.03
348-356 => 2.94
